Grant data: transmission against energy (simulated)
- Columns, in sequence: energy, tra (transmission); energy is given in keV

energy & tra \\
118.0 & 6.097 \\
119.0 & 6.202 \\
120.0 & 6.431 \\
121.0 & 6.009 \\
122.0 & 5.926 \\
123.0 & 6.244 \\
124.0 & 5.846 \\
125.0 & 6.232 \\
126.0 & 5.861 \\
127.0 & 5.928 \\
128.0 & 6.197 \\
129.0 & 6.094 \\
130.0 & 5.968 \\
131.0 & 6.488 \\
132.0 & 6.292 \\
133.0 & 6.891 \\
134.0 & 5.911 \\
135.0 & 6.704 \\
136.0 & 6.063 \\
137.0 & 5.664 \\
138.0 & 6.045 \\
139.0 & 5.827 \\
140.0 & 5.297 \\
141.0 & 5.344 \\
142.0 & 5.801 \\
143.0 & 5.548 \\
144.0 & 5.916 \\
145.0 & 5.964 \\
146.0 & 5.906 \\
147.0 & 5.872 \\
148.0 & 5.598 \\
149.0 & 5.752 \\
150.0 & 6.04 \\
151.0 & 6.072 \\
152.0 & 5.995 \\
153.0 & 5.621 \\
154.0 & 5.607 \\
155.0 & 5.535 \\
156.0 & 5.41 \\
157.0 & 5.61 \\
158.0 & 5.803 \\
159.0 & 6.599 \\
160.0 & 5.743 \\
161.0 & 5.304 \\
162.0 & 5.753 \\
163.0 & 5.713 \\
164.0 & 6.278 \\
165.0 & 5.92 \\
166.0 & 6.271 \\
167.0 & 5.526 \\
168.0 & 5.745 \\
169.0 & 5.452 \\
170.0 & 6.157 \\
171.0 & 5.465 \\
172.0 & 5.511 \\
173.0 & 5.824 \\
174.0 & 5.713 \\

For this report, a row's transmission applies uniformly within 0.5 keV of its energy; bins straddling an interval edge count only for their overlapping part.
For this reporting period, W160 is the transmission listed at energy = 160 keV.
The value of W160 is 5.743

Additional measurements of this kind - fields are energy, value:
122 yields 5.926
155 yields 5.535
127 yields 5.928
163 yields 5.713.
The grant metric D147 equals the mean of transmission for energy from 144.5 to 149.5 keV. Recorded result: 5.82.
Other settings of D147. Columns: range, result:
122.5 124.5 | 6.04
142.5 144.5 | 5.73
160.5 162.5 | 5.53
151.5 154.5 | 5.74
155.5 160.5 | 5.83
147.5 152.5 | 5.89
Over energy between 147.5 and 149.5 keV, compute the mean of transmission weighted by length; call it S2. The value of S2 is 5.67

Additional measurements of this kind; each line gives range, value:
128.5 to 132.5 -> 6.21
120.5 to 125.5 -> 6.05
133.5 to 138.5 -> 6.08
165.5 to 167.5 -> 5.9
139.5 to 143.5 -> 5.5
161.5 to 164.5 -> 5.91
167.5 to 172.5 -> 5.67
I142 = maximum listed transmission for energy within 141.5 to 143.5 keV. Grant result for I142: 5.801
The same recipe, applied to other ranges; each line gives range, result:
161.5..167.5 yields 6.278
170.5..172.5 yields 5.511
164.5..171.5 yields 6.271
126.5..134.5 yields 6.891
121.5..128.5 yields 6.244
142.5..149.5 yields 5.964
